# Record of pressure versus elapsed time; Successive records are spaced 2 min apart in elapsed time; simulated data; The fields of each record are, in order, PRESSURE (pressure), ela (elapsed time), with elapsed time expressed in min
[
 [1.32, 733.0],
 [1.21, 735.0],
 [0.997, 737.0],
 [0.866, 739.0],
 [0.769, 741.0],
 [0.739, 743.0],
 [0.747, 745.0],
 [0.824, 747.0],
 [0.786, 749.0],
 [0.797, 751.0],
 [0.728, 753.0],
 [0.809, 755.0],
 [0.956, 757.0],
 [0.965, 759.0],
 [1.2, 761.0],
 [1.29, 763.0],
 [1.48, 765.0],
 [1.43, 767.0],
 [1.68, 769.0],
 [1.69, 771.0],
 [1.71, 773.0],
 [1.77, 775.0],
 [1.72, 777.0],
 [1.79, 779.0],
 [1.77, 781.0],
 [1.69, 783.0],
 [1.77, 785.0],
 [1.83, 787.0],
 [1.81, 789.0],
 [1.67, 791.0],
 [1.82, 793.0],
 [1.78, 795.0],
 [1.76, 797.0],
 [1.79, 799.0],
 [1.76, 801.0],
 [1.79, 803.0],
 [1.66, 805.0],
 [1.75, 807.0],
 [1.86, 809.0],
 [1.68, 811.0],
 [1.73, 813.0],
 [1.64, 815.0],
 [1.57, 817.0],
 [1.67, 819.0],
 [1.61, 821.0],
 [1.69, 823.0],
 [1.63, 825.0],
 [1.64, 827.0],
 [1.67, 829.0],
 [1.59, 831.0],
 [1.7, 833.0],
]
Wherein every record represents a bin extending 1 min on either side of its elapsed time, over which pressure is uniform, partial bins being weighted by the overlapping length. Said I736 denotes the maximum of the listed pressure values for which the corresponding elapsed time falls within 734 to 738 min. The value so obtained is 1.21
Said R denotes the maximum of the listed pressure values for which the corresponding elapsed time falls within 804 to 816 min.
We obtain 1.86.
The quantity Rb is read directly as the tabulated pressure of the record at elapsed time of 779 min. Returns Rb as 1.79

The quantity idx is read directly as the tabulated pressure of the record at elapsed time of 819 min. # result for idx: 1.67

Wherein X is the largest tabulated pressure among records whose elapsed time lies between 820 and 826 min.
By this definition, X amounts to 1.69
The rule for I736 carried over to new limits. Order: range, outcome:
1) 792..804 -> 1.82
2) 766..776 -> 1.77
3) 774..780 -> 1.79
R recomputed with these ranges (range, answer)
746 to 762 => 1.2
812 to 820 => 1.73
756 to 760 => 0.965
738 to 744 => 0.866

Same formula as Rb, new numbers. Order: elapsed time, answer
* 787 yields 1.83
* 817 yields 1.57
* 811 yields 1.68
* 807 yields 1.75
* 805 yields 1.66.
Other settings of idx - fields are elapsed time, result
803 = 1.79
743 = 0.739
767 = 1.43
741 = 0.769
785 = 1.77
